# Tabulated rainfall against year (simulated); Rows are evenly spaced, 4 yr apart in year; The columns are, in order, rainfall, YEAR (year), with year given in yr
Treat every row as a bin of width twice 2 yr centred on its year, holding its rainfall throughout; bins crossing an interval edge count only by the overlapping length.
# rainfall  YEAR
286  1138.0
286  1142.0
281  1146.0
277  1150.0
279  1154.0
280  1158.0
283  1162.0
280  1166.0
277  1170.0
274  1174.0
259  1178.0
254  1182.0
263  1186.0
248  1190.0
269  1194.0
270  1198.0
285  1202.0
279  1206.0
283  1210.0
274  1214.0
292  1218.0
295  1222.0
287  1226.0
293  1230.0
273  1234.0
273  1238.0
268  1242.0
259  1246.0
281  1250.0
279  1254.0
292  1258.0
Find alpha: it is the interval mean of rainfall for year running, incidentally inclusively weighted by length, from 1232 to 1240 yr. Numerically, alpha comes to 273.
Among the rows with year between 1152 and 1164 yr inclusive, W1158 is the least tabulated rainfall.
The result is 279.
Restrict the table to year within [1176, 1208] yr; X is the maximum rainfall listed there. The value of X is 285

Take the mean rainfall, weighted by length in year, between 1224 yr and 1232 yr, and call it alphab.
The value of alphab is 290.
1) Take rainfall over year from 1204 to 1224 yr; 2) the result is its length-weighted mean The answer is 285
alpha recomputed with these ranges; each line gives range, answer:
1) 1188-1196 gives 258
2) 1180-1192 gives 255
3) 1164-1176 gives 277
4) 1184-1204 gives 267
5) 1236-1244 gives 270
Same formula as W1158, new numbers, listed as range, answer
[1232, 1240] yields 273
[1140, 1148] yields 281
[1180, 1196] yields 248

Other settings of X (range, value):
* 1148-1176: 283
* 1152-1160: 280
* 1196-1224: 295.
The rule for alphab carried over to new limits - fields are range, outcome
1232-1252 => 271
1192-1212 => 277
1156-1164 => 282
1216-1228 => 291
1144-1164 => 280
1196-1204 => 278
